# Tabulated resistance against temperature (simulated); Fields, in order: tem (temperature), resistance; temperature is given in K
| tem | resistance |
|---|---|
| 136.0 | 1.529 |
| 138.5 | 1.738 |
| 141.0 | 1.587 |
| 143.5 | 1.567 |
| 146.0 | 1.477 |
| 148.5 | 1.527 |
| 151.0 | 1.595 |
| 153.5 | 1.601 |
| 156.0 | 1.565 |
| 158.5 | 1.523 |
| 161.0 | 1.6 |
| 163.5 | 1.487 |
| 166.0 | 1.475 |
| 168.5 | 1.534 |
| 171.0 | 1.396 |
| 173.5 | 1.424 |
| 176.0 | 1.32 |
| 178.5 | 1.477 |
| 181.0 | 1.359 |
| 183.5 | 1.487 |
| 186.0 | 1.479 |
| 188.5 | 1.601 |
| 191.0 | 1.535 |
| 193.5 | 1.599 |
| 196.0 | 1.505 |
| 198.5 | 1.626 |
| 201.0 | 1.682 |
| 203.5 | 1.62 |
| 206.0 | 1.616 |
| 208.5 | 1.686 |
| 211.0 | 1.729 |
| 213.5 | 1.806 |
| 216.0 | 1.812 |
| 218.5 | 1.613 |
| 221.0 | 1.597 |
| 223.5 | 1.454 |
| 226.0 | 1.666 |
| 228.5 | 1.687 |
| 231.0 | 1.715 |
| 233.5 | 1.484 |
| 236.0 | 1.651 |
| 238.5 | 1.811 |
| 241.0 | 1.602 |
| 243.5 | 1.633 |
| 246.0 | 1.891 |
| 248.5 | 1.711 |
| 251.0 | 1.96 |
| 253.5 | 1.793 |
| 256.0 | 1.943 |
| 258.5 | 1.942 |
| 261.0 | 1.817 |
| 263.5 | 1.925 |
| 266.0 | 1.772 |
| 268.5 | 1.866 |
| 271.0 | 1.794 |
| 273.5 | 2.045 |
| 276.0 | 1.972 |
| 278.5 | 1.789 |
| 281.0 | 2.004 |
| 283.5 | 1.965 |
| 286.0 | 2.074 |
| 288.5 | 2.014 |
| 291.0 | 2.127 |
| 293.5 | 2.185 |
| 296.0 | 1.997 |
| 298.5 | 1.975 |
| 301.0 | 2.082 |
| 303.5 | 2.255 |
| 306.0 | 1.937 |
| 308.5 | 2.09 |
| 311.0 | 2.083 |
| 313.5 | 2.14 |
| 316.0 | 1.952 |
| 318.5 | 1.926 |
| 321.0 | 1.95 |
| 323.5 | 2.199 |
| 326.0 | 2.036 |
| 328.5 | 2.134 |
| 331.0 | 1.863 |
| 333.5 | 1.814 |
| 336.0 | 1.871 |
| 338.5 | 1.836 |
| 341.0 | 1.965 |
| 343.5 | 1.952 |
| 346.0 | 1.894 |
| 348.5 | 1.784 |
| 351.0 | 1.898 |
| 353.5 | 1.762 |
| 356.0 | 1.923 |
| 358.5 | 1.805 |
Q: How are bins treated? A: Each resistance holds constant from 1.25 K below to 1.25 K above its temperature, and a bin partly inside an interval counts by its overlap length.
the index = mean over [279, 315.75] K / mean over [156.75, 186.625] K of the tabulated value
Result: 1.4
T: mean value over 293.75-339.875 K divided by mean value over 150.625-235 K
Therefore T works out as 1.3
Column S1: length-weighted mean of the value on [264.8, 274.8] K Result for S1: 1.87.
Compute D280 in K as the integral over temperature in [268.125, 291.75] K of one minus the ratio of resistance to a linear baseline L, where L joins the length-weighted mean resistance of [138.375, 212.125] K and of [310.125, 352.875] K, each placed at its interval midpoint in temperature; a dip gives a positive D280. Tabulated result -1.9 K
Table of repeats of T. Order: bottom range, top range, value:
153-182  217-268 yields 1.17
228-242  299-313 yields 1.26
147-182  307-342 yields 1.33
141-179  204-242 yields 1.10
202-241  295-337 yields 1.22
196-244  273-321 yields 1.23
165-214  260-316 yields 1.29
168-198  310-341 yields 1.34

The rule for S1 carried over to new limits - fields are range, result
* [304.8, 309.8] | 2.01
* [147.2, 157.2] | 1.57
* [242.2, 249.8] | 1.75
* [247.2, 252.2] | 1.83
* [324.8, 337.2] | 1.94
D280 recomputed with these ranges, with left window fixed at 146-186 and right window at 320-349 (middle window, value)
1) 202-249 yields -0.62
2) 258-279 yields -1.35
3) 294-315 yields -2.34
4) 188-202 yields -0.18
